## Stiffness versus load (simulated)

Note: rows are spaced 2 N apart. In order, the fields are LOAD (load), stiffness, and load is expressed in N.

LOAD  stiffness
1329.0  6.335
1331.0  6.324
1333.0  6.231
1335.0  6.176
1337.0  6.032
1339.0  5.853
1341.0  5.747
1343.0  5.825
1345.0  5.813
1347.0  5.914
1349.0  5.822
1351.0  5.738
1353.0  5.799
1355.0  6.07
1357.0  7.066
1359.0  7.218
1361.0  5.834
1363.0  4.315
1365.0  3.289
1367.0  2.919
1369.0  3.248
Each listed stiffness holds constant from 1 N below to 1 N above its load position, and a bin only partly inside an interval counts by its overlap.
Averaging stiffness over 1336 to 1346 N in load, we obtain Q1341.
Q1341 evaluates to 5.85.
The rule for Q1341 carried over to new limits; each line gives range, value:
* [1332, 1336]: 6.2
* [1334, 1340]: 6.02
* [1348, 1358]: 6.1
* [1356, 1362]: 6.71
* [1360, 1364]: 5.07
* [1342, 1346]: 5.82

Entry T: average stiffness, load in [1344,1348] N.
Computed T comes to 5.86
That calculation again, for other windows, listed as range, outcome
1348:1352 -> 5.78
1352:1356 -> 5.93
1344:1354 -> 5.82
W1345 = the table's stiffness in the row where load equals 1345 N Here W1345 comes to 5.813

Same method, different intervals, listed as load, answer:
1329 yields 6.335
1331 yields 6.324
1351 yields 5.738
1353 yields 5.799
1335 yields 6.176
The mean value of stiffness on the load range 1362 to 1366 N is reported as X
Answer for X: 3.8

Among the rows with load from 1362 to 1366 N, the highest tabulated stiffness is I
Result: 4.315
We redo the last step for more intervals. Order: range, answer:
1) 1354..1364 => 7.218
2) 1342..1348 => 5.914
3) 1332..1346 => 6.231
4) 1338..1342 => 5.853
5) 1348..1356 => 6.07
